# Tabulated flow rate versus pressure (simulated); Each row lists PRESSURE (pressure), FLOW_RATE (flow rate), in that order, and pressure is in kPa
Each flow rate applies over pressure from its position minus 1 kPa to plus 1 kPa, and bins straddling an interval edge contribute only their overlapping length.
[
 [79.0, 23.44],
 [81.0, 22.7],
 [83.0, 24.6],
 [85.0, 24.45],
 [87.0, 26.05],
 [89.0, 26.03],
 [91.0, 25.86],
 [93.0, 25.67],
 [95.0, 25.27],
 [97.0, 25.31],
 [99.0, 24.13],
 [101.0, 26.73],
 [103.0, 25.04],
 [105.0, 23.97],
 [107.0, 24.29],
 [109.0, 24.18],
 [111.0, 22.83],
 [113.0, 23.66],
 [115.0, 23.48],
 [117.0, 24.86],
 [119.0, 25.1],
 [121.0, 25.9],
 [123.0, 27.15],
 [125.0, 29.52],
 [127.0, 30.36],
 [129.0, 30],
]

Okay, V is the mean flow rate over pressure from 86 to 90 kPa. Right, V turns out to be 26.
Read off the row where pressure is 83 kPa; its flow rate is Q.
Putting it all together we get 24.6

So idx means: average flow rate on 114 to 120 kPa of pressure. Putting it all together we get 24.5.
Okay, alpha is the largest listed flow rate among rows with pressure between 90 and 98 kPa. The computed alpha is 25.86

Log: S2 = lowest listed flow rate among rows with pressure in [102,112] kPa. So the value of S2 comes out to 22.83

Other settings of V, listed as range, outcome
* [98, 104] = 25.3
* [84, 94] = 25.6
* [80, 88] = 24.4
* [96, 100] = 24.7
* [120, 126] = 27.5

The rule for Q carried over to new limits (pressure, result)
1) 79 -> 23.44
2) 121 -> 25.9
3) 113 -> 23.66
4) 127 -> 30.36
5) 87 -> 26.05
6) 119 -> 25.1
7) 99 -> 24.13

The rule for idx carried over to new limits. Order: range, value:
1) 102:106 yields 24.5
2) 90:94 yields 25.8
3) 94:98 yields 25.3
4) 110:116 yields 23.3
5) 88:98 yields 25.6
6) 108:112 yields 23.5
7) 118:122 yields 25.5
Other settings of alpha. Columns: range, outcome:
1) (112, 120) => 25.1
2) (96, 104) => 26.73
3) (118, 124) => 27.15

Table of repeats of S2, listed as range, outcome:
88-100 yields 24.13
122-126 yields 27.15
